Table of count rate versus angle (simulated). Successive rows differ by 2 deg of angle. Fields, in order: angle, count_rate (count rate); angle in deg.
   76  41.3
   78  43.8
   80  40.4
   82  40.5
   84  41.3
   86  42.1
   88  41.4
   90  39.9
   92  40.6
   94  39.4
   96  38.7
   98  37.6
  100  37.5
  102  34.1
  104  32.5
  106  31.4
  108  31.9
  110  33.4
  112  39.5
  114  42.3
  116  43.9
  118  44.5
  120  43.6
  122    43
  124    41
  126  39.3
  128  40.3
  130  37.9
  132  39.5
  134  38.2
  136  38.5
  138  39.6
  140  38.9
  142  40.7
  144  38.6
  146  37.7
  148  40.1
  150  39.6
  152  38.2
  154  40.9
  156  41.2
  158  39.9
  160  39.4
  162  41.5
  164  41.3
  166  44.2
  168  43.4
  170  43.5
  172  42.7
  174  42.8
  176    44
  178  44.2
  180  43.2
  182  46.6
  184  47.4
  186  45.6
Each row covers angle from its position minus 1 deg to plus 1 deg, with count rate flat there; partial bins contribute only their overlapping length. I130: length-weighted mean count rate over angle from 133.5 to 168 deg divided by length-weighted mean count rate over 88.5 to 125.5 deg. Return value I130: 1.0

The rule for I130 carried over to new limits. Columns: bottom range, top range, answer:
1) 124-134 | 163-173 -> 1.09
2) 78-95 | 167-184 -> 1.08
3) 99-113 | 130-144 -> 1.14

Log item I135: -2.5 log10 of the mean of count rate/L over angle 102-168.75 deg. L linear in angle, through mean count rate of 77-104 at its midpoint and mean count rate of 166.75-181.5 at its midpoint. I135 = 0.06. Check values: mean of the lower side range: 39.5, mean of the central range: 39.5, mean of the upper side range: 43.5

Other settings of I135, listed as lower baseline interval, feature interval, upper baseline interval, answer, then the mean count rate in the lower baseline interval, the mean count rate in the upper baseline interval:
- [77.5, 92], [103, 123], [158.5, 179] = 0.084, 41.2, 42.6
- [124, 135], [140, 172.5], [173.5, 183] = 0.033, 39.2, 44.2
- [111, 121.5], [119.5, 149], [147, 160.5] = 0.045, 42.8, 39.9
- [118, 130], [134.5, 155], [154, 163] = 0.044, 41.4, 40.5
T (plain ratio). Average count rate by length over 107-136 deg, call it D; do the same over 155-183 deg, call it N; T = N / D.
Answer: 1.07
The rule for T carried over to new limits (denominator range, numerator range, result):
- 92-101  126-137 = 1.01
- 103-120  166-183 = 1.16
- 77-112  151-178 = 1.10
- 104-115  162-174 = 1.21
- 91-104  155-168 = 1.10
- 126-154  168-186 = 1.13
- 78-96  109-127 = 1.01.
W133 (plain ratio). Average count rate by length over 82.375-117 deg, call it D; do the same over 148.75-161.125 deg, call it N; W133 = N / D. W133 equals 1.05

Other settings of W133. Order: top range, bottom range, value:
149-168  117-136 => 1.00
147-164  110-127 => 0.97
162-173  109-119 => 1.05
